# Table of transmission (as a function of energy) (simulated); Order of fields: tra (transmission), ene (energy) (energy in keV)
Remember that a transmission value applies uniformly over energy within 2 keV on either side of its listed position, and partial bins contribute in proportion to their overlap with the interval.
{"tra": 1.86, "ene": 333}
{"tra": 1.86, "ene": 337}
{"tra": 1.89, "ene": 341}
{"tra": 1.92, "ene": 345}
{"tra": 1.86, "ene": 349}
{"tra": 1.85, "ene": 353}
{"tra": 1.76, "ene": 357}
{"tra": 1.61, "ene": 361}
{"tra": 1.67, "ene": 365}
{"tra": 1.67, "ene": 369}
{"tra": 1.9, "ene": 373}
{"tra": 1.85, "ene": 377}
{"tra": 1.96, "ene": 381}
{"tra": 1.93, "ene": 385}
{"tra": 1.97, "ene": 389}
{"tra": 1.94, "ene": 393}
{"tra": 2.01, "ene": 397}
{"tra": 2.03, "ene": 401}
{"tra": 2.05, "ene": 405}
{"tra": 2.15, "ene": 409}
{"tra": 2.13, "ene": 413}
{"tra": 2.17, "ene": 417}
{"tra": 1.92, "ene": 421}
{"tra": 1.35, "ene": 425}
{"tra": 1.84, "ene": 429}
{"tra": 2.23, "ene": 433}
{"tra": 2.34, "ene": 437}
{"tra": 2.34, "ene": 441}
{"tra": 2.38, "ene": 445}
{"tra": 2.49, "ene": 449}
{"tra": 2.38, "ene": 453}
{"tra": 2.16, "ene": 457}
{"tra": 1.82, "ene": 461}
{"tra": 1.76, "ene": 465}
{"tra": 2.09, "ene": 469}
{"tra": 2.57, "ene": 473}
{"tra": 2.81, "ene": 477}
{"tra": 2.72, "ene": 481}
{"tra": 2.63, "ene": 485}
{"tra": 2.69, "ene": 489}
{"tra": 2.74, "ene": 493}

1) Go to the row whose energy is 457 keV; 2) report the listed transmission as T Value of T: 2.16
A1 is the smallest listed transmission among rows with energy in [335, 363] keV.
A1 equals 1.61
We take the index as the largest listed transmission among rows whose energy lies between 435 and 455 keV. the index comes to 2.49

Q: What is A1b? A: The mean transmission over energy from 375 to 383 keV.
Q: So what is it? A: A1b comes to 1.91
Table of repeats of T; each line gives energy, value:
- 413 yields 2.13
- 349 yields 1.86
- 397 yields 2.01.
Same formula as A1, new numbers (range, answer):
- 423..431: 1.35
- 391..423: 1.92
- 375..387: 1.85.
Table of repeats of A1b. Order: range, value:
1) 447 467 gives 2.12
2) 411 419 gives 2.15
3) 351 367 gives 1.72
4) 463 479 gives 2.31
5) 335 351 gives 1.88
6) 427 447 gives 2.23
